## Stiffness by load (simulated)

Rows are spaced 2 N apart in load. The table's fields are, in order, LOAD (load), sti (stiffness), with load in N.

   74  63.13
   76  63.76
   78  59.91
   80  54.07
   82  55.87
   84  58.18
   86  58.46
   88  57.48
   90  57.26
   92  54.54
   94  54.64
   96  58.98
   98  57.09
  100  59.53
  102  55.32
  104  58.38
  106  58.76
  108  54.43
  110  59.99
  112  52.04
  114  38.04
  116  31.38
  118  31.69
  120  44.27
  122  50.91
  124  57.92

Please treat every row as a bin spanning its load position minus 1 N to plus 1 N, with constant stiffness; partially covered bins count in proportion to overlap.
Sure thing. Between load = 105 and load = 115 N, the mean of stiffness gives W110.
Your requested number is 52.7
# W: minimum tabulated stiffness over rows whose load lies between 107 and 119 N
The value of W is 31.38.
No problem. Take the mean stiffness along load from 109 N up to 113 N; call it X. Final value 56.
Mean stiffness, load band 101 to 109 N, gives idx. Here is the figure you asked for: 56.7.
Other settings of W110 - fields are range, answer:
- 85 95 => 56.5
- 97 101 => 58.3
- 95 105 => 57.9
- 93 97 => 56.8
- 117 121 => 38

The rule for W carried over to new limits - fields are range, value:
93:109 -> 54.43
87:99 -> 54.54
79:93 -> 54.07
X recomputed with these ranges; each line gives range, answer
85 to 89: 58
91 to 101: 57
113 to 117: 34.7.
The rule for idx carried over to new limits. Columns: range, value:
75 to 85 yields 58.4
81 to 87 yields 57.5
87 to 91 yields 57.4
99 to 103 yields 57.4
